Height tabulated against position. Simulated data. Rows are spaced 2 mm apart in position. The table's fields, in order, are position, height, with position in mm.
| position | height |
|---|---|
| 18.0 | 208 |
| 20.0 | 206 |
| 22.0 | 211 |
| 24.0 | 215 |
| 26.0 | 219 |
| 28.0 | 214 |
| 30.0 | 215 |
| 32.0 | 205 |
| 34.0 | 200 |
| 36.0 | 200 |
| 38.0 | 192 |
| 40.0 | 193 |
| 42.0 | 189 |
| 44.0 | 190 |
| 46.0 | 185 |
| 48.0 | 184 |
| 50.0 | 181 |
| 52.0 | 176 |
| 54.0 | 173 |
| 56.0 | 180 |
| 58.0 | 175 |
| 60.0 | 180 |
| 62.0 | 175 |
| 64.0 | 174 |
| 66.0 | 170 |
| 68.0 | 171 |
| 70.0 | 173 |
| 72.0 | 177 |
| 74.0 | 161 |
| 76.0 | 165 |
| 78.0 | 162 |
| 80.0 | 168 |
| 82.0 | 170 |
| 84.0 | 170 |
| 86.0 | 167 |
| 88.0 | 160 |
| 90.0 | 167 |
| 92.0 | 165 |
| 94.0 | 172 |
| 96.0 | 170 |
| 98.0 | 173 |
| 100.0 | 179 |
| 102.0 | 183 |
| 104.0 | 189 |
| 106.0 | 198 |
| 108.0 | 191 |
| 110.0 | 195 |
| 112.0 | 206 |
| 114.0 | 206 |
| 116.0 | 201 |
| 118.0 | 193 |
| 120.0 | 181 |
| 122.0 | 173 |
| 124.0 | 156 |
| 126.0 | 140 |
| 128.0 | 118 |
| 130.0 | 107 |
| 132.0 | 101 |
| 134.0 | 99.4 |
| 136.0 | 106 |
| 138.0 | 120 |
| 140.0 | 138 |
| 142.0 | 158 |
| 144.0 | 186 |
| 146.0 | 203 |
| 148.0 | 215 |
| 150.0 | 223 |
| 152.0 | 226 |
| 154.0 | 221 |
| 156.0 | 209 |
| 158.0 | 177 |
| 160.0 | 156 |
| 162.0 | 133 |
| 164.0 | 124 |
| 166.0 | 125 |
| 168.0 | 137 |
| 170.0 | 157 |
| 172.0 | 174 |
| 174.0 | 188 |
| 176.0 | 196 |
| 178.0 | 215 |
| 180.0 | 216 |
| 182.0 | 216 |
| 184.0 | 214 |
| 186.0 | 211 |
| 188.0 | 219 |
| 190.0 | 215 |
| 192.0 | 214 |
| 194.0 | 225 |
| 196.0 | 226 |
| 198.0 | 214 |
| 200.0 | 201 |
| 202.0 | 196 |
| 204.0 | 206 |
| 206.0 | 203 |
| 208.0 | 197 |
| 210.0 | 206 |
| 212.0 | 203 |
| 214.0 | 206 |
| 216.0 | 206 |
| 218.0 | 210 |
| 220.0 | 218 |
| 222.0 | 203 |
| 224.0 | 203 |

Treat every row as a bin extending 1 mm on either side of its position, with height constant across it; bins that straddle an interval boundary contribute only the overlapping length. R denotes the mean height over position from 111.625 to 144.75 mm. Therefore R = 151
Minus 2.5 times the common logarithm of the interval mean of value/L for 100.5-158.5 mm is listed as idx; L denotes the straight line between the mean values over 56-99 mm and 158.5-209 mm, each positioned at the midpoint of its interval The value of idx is 0.04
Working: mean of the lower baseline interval 170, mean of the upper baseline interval 191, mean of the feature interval 173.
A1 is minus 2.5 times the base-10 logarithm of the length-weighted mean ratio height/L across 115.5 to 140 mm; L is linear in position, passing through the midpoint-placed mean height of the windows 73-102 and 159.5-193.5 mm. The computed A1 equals 0.24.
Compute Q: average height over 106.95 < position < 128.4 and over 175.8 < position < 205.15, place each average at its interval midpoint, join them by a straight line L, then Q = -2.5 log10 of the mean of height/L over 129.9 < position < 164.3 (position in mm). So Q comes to 0.18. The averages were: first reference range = 180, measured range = 163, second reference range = 213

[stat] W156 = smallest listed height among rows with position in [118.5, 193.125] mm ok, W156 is 99.4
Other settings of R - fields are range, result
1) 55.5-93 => 170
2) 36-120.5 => 180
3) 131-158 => 170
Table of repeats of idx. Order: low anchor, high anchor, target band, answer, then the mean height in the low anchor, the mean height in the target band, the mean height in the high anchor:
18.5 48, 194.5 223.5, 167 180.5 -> 0.134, 202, 182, 207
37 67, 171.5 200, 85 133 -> 0.137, 181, 170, 211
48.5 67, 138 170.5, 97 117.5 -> -0.105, 176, 192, 173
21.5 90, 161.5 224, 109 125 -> 0.001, 183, 189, 197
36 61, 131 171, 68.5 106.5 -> 0.020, 184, 172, 161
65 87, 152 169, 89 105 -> -0.046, 169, 175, 164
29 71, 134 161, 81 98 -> 0.085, 185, 168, 177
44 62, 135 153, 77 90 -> 0.075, 180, 166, 175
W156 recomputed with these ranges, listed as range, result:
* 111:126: 140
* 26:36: 200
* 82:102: 160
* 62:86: 161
